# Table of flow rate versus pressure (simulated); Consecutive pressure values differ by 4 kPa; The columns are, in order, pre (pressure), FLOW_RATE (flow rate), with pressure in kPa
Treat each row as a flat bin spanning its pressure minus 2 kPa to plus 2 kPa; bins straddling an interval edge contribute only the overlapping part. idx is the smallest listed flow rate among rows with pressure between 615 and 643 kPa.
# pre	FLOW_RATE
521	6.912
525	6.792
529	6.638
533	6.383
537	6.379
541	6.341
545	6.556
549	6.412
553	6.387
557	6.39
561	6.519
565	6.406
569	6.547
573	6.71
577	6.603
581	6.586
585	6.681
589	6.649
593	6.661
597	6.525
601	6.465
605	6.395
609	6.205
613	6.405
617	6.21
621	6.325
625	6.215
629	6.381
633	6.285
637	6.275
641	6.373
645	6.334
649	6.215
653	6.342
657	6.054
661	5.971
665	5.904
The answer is 6.21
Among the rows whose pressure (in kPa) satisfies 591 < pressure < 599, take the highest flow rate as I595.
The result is 6.661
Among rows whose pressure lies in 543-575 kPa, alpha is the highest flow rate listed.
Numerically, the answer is 6.71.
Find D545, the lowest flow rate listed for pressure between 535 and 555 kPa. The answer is 6.341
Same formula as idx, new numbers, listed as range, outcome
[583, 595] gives 6.649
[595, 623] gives 6.205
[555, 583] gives 6.39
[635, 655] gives 6.215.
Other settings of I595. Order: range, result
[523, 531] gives 6.792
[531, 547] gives 6.556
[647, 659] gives 6.342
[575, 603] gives 6.681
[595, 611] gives 6.525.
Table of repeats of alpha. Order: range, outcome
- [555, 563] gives 6.519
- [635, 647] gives 6.373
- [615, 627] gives 6.325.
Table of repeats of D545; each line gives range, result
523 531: 6.638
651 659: 6.054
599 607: 6.395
